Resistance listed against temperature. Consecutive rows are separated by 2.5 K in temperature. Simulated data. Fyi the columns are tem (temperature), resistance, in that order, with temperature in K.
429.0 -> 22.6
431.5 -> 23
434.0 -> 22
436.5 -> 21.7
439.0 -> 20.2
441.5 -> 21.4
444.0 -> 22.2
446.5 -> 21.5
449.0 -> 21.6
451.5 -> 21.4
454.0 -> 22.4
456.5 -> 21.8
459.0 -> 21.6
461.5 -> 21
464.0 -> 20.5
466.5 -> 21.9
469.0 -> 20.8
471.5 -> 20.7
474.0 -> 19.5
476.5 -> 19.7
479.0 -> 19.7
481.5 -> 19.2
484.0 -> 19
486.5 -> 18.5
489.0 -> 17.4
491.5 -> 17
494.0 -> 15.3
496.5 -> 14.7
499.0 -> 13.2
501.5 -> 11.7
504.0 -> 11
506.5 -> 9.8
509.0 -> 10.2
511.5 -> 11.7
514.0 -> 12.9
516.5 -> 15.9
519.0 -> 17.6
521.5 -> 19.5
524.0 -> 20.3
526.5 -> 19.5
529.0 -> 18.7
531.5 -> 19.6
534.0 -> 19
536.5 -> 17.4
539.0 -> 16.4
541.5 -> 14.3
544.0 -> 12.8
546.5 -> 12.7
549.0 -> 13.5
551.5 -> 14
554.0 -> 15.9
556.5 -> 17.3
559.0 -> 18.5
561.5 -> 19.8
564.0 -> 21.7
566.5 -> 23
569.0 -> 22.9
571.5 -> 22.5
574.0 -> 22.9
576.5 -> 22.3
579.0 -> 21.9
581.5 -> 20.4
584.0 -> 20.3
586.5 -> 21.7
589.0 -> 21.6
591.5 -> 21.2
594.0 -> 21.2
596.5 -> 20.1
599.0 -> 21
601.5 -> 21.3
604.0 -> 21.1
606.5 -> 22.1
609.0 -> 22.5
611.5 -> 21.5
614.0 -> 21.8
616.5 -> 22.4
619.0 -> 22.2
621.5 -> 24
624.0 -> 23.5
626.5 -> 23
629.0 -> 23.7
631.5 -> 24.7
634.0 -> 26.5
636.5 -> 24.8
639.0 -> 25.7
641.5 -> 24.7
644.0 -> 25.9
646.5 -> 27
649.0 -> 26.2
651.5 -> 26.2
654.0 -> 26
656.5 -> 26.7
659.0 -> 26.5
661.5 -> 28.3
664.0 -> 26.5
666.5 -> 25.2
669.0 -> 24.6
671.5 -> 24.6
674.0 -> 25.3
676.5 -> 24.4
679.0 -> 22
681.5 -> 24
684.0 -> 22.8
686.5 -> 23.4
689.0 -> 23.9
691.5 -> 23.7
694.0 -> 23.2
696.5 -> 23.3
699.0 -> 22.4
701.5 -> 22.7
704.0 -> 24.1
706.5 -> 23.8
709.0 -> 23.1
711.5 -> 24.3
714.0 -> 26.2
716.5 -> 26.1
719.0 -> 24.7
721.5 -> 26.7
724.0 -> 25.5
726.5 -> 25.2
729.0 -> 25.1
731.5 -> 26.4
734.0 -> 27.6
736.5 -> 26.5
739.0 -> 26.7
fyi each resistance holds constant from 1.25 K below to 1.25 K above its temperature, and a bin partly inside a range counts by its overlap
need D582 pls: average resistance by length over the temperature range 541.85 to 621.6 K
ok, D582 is 20.1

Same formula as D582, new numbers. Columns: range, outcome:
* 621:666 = 25.6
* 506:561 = 15.9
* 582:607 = 21.1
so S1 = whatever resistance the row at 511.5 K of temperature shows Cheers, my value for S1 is 11.7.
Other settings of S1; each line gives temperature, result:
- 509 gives 10.2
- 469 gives 20.8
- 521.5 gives 19.5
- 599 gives 21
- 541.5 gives 14.3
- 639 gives 25.7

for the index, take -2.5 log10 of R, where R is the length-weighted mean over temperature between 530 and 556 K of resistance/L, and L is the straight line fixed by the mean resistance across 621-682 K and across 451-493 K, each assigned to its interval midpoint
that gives 0.37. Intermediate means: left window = 20.1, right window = 25.2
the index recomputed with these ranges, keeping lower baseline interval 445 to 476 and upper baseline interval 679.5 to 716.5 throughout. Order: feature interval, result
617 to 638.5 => -0.05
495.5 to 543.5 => 0.38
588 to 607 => 0.07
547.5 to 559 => 0.39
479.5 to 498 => 0.23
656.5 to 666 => -0.16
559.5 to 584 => 0.03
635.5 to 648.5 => -0.11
